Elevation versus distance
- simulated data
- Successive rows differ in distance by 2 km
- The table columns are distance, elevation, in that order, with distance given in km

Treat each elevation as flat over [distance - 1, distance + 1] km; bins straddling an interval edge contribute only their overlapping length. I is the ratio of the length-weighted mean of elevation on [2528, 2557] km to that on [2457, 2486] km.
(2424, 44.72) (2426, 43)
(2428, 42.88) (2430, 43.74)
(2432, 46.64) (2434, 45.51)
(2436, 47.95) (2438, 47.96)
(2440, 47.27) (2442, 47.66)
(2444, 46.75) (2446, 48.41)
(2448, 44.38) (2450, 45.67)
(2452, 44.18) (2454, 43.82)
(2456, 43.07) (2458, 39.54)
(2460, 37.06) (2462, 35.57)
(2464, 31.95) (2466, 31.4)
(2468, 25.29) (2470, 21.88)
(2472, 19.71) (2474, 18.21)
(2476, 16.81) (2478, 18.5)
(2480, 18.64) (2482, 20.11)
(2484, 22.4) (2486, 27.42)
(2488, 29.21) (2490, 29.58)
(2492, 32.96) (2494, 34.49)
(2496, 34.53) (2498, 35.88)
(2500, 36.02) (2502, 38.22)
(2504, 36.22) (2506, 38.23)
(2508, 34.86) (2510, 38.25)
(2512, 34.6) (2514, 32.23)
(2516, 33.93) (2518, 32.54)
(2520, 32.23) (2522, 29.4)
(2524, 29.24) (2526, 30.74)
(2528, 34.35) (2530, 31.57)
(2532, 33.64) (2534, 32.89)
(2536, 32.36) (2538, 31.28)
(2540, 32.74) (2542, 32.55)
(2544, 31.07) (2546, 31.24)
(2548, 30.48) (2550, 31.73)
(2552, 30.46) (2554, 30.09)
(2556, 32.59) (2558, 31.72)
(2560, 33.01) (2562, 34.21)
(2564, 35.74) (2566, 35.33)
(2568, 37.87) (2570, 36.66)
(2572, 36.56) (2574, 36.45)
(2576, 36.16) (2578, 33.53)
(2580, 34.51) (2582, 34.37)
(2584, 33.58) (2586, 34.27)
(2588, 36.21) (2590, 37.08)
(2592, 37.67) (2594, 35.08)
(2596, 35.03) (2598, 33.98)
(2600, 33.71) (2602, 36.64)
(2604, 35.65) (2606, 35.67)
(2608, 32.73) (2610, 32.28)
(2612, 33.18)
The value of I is 1.2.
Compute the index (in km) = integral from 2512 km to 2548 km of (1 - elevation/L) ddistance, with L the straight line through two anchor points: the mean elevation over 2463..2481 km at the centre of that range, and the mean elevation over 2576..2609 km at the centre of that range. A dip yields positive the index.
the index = -4.5 km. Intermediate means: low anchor 22.5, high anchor 35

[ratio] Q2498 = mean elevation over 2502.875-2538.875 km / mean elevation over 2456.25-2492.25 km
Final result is 1.25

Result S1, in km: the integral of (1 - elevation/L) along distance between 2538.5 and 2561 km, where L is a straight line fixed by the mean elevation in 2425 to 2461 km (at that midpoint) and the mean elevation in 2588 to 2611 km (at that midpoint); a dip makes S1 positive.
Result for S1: 3.87 km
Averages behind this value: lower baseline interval 44.7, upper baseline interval 35.1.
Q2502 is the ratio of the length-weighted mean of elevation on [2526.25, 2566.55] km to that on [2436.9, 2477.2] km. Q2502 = 0.88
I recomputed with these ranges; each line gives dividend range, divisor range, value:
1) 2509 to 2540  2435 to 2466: 0.76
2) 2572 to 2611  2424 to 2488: 0.97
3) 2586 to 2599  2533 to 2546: 1.11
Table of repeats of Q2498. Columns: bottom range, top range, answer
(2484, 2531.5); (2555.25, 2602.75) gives 1.06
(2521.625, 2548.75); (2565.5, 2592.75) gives 1.13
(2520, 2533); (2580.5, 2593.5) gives 1.12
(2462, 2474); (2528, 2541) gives 1.24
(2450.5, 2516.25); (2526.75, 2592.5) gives 1.07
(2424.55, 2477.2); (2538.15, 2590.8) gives 0.87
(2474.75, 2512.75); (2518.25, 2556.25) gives 1.04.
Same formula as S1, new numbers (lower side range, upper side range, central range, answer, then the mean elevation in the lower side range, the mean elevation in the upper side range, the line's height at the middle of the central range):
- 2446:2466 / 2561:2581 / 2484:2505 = 3.21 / 40.5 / 35.7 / 38.9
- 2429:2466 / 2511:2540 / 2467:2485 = 8.77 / 43.4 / 32.2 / 39.3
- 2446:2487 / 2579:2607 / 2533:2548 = 0.65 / 30.7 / 35.2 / 33.4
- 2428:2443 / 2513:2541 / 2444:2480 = 8.01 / 46.4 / 32.1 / 42.3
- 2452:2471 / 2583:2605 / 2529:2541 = 0.94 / 34.9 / 35.4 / 35.2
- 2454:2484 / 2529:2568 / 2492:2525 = -4.97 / 27.4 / 32.5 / 29.9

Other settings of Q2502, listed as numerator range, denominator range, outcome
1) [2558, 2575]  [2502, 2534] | 1.06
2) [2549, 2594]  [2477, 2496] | 1.31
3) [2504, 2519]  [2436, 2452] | 0.75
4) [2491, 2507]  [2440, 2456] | 0.78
